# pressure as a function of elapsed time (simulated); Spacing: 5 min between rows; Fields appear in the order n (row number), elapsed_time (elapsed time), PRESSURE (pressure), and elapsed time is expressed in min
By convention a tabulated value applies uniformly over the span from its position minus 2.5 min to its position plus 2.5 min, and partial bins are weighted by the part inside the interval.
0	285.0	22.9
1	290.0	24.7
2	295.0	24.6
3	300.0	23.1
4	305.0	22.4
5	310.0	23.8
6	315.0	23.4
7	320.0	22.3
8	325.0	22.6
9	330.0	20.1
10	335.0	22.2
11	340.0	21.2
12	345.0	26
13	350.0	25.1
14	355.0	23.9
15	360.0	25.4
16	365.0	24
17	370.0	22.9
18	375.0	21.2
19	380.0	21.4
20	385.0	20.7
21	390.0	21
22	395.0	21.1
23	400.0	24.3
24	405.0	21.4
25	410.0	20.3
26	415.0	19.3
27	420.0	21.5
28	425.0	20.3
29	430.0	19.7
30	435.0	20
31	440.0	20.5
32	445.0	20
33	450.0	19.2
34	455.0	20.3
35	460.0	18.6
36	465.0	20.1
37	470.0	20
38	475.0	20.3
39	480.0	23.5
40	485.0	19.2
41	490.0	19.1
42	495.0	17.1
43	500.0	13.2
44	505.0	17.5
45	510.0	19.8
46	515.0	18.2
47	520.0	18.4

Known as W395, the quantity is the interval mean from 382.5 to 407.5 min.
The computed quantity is 21.7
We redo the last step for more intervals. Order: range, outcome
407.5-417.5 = 19.8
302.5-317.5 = 23.2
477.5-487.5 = 21.4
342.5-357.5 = 25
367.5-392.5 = 21.4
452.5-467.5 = 19.7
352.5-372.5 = 24.1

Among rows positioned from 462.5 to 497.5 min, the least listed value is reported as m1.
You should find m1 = 17.1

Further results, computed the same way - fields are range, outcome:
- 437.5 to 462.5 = 18.6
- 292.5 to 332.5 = 20.1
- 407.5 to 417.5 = 19.3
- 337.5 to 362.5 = 21.2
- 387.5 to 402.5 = 21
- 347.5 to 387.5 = 20.7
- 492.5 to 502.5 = 13.2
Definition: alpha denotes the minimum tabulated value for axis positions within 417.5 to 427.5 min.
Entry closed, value 20.3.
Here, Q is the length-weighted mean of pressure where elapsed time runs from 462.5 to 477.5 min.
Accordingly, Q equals 20.1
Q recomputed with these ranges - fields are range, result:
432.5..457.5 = 20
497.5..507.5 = 15.3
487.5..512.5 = 17.3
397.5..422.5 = 21.4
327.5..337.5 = 21.1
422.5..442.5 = 20.1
